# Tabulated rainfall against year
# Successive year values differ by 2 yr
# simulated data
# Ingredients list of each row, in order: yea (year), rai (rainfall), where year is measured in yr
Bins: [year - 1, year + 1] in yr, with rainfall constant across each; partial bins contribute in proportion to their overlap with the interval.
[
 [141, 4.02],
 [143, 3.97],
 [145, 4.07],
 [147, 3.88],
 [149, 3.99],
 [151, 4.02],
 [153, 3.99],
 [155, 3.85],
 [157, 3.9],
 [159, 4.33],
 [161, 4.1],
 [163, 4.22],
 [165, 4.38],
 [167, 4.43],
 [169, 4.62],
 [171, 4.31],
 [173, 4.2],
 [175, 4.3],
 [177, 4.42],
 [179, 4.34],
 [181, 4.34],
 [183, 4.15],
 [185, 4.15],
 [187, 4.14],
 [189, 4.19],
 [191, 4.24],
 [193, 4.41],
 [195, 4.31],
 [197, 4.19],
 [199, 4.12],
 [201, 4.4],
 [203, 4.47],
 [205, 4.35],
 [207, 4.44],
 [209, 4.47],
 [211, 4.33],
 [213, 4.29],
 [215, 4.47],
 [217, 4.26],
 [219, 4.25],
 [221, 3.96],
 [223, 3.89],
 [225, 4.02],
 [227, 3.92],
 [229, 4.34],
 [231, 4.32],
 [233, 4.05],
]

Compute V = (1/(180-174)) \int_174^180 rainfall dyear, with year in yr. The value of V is 4.35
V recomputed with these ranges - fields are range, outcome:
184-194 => 4.23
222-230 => 4.04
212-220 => 4.32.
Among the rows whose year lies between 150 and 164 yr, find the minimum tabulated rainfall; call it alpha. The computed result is 3.85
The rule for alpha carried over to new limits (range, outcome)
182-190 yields 4.14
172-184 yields 4.15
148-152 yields 3.99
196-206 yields 4.12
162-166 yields 4.22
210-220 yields 4.25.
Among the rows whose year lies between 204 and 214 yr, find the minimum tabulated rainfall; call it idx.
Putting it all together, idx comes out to 4.29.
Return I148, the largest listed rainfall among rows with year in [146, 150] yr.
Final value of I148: 3.99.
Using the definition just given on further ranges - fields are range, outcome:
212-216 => 4.47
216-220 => 4.26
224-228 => 4.02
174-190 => 4.42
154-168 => 4.43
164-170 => 4.62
